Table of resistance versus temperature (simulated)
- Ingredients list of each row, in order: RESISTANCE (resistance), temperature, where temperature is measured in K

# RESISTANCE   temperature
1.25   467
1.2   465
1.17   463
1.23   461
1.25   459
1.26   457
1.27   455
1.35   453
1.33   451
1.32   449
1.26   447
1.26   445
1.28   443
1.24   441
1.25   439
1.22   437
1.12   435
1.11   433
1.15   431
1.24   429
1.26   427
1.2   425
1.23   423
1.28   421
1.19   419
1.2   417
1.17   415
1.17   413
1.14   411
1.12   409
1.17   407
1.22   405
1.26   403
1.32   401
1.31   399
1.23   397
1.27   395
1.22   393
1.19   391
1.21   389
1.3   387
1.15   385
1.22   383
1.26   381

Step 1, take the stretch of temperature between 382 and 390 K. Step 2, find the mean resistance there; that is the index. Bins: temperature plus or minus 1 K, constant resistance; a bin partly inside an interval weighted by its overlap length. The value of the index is 1.22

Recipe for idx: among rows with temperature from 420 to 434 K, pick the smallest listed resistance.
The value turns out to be 1.11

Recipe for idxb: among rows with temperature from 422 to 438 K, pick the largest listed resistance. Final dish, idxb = 1.26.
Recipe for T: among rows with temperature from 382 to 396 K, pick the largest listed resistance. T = 1.3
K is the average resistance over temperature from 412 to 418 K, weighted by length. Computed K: 1.18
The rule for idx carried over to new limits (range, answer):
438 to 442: 1.24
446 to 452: 1.26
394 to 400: 1.23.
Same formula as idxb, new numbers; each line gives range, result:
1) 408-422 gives 1.28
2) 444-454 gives 1.35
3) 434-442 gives 1.25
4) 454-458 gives 1.27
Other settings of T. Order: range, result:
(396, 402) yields 1.32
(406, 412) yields 1.17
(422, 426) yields 1.23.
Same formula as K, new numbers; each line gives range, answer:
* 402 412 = 1.18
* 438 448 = 1.26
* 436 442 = 1.24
